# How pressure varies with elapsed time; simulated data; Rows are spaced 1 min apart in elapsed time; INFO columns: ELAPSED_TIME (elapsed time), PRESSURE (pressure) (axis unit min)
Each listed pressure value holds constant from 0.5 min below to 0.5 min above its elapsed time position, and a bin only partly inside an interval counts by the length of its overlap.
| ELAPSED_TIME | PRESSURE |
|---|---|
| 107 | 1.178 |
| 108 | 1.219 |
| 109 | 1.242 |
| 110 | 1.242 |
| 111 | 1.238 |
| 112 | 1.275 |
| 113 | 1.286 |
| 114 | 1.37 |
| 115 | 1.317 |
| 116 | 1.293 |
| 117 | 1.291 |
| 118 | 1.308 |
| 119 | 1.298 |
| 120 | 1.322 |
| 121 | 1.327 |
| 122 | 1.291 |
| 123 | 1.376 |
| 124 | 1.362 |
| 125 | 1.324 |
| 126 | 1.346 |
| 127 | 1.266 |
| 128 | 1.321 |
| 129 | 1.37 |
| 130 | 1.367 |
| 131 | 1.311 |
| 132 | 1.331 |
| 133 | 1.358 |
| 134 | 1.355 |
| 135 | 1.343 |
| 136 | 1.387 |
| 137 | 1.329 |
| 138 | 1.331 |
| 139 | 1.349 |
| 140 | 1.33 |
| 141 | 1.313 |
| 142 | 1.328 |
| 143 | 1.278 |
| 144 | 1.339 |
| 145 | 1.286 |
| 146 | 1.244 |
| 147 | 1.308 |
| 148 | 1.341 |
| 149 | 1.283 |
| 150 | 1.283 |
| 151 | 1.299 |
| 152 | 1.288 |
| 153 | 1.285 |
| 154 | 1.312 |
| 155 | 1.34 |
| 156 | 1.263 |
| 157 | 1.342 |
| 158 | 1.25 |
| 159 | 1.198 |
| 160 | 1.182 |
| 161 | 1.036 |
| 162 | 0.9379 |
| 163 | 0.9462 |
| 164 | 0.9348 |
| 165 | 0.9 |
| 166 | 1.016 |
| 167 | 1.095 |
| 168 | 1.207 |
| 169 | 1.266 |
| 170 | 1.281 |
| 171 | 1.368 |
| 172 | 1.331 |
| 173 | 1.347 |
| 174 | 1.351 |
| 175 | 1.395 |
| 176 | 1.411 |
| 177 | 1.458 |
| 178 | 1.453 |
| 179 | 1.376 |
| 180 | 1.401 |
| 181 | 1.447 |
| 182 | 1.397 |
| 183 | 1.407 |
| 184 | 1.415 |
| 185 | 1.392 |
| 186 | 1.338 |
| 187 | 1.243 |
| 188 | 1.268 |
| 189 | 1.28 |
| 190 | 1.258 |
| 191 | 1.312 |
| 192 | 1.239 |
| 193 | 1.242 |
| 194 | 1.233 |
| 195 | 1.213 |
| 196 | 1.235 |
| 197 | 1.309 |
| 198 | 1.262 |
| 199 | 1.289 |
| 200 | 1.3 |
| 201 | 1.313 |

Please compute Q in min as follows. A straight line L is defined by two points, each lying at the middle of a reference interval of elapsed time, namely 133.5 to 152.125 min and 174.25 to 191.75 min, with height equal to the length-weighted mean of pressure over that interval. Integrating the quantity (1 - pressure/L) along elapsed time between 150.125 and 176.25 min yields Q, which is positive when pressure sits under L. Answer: 2.5 min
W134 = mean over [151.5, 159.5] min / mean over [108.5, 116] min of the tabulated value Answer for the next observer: 1.0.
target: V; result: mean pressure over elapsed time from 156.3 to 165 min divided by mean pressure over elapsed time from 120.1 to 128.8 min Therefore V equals 0.82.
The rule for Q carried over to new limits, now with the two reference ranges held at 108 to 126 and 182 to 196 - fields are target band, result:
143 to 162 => 0.5 min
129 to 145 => -0.4 min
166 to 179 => -0.2 min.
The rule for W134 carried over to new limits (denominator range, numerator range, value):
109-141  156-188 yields 0.95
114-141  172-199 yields 1.00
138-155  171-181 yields 1.07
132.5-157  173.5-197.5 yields 1.02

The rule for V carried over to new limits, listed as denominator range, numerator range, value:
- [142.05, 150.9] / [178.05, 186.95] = 1.07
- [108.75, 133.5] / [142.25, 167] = 0.92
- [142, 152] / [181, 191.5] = 1.03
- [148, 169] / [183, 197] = 1.09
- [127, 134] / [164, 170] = 0.82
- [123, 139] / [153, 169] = 0.85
